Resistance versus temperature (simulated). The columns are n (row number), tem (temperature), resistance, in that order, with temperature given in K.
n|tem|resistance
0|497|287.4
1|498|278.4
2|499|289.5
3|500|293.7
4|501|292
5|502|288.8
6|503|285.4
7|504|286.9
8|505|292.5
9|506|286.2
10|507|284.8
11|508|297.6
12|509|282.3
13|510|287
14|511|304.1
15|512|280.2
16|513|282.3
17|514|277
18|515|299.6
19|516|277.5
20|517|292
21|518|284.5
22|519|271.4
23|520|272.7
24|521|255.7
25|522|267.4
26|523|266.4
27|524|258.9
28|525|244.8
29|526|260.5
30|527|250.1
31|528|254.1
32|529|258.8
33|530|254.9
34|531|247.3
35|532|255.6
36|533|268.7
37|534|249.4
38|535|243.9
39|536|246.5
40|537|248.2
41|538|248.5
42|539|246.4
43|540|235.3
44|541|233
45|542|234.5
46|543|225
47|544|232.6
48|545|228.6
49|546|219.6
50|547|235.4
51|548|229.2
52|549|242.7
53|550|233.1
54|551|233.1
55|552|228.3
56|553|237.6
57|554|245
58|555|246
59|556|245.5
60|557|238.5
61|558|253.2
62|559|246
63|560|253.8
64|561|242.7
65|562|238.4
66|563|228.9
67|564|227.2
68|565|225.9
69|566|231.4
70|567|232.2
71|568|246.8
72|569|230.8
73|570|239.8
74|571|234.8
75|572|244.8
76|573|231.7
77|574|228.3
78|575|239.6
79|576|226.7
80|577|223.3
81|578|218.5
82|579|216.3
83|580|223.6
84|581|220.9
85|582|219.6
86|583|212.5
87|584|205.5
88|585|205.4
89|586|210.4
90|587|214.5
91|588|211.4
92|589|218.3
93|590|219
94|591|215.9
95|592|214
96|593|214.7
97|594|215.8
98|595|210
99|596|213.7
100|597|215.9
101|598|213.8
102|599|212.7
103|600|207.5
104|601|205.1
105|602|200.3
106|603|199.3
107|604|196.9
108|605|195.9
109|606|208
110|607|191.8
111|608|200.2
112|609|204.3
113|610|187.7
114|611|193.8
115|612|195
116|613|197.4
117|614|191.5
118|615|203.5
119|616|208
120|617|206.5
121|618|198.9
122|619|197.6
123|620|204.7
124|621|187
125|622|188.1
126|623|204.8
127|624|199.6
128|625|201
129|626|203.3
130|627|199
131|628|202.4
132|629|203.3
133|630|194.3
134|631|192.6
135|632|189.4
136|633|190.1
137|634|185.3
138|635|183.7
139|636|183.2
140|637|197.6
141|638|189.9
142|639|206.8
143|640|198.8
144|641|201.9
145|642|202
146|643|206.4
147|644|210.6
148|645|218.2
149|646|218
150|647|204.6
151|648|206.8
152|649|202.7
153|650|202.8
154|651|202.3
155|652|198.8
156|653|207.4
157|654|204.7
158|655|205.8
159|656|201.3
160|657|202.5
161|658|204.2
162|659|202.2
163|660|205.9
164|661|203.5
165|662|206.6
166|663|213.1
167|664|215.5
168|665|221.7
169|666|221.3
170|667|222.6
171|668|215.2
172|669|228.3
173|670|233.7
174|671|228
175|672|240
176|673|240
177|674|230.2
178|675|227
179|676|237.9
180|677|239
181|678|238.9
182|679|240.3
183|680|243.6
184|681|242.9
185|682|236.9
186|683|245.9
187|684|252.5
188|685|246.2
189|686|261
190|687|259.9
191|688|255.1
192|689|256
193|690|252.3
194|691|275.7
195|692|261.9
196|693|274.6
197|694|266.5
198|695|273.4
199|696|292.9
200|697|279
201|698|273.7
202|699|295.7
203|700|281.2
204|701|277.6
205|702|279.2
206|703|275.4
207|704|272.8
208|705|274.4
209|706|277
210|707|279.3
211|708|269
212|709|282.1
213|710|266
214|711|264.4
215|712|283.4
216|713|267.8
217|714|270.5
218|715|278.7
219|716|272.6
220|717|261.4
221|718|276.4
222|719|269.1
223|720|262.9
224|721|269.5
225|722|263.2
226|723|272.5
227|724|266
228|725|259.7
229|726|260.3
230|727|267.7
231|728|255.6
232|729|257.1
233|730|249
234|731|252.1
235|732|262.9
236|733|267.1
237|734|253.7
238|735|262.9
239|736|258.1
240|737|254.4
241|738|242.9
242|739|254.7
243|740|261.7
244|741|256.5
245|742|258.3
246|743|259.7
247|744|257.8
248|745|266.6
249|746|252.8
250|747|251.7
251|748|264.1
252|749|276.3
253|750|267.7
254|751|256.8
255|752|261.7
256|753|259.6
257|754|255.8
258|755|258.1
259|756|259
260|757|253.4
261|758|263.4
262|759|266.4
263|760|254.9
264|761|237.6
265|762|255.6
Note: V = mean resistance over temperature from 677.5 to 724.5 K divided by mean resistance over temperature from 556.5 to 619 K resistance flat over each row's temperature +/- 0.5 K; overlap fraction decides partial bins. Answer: 1.2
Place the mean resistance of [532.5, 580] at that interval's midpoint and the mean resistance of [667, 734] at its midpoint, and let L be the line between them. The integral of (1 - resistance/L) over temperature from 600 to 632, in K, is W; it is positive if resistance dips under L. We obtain 6.2 K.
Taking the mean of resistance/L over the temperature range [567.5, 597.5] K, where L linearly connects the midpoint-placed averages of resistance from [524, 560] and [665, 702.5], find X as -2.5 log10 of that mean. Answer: 0.11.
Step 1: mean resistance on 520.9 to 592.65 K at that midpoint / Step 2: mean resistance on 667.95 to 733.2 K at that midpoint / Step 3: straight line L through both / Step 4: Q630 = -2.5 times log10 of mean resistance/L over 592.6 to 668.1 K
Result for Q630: 0.22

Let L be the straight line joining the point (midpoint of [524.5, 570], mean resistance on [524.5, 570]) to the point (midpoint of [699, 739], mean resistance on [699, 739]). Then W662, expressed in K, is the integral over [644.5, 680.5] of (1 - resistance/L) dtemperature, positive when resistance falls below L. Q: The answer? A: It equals 5.73 K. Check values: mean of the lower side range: 241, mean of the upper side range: 267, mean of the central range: 218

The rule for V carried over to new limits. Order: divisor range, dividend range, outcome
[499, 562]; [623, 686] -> 0.82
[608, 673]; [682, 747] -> 1.30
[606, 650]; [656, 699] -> 1.21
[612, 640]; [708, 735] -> 1.35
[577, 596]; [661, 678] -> 1.05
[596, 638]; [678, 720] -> 1.34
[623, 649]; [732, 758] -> 1.30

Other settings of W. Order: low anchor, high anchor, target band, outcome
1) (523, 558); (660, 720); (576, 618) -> 6.64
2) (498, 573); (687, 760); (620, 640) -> 5.03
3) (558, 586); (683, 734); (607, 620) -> 2.29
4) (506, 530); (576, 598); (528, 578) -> 1.01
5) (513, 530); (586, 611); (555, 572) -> -0.27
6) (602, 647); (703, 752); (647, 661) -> 0.89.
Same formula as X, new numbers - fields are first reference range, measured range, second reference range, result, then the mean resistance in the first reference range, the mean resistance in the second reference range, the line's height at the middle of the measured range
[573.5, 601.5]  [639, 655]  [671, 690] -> 0.139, 216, 244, 234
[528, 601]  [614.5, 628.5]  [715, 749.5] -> 0.203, 231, 261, 241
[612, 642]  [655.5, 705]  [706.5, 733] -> -0.029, 197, 267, 237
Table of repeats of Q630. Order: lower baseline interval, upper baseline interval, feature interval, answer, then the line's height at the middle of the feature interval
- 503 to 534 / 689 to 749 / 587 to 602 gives 0.26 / 271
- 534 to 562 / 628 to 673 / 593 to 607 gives 0.08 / 223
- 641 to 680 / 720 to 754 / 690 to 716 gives -0.15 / 241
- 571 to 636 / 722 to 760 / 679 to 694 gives -0.07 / 239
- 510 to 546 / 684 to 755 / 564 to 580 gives 0.13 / 260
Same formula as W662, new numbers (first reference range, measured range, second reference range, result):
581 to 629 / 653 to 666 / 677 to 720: 1.8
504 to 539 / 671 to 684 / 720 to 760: 1.2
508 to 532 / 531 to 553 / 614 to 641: 1.5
